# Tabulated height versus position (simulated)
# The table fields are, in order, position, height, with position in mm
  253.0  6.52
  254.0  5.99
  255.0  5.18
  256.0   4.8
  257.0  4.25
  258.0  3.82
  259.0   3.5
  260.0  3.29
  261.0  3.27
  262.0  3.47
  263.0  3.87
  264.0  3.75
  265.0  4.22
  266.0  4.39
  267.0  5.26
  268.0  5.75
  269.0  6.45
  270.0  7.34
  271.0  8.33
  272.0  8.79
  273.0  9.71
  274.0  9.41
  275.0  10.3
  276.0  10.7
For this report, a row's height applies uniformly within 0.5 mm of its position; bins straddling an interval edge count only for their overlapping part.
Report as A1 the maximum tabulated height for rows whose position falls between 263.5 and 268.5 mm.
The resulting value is 5.75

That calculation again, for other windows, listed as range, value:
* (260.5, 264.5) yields 3.87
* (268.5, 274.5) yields 9.71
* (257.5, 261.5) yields 3.82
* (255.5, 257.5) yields 4.8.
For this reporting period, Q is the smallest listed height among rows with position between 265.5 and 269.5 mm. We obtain 4.39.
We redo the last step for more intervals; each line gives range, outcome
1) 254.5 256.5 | 4.8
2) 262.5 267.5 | 3.75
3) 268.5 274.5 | 6.45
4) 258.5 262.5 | 3.27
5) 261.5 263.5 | 3.47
